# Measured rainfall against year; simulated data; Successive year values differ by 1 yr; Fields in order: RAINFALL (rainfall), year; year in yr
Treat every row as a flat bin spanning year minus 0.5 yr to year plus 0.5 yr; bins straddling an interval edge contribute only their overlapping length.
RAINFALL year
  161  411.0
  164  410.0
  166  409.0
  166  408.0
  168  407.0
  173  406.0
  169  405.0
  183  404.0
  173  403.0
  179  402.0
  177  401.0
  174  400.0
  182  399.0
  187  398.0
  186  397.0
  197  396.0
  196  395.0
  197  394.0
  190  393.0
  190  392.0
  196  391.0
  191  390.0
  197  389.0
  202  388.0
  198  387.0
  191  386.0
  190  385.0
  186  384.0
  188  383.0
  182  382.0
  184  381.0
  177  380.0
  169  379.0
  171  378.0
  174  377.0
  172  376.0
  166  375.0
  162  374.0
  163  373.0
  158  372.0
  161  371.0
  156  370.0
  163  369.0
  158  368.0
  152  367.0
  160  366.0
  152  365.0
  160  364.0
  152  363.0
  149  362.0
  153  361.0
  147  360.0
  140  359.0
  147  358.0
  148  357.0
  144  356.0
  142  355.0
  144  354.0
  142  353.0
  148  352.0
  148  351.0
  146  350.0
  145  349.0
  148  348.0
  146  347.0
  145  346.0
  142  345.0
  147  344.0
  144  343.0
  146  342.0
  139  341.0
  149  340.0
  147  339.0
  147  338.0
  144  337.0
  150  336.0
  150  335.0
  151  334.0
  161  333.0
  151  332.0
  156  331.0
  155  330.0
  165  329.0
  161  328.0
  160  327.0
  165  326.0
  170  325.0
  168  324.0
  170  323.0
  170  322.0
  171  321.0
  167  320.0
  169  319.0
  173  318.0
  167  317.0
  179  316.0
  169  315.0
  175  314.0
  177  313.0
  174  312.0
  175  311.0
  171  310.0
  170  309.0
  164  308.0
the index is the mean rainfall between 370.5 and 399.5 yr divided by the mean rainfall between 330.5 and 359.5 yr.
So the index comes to 1.2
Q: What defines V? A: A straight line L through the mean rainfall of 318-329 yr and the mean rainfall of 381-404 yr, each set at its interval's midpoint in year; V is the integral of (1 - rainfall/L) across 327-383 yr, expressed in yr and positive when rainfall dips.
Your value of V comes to 7.10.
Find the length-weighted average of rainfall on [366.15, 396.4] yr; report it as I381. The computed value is 179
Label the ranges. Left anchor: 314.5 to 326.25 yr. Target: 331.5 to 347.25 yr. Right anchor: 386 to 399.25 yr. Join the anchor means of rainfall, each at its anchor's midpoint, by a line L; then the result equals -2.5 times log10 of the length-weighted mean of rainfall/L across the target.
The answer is 0.19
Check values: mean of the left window 170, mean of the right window 193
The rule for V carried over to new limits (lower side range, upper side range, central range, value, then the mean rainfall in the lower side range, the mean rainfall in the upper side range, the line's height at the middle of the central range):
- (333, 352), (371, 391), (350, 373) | 1.68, 147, 180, 163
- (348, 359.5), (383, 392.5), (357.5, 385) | 1.03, 145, 193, 170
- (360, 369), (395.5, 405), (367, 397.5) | -2.15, 155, 181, 168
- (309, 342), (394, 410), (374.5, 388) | -0.56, 162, 179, 174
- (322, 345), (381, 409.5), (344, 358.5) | 1.57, 154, 185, 163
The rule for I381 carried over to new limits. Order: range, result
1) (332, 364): 147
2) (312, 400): 164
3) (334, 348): 146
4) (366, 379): 163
